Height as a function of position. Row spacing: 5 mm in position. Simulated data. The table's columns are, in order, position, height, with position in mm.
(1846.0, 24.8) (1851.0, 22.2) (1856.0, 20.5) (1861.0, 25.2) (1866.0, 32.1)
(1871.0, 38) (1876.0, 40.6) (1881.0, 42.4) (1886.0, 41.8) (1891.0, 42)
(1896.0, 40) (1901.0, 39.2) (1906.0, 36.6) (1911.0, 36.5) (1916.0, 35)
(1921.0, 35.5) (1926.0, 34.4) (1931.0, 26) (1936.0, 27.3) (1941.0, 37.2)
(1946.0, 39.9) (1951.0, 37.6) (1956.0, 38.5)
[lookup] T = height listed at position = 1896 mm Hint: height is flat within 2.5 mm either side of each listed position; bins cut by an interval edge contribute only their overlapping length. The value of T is 40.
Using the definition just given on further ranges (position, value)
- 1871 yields 38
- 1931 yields 26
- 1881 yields 42.4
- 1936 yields 27.3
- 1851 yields 22.2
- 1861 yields 25.2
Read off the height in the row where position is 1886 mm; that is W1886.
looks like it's 41.8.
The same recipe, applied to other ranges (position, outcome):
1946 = 39.9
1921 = 35.5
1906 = 36.6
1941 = 37.2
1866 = 32.1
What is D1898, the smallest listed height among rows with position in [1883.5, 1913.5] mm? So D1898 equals 36.5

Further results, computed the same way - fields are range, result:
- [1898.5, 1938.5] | 26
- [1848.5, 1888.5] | 20.5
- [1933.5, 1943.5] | 27.3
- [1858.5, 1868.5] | 25.2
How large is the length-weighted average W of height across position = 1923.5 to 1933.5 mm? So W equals 30.2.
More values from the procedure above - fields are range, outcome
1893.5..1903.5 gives 39.6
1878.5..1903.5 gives 41.1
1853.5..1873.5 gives 28.9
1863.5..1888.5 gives 39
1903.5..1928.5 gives 35.6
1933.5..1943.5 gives 32.2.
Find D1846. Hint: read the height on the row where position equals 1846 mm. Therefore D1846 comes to 24.8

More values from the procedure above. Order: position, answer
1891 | 42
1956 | 38.5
